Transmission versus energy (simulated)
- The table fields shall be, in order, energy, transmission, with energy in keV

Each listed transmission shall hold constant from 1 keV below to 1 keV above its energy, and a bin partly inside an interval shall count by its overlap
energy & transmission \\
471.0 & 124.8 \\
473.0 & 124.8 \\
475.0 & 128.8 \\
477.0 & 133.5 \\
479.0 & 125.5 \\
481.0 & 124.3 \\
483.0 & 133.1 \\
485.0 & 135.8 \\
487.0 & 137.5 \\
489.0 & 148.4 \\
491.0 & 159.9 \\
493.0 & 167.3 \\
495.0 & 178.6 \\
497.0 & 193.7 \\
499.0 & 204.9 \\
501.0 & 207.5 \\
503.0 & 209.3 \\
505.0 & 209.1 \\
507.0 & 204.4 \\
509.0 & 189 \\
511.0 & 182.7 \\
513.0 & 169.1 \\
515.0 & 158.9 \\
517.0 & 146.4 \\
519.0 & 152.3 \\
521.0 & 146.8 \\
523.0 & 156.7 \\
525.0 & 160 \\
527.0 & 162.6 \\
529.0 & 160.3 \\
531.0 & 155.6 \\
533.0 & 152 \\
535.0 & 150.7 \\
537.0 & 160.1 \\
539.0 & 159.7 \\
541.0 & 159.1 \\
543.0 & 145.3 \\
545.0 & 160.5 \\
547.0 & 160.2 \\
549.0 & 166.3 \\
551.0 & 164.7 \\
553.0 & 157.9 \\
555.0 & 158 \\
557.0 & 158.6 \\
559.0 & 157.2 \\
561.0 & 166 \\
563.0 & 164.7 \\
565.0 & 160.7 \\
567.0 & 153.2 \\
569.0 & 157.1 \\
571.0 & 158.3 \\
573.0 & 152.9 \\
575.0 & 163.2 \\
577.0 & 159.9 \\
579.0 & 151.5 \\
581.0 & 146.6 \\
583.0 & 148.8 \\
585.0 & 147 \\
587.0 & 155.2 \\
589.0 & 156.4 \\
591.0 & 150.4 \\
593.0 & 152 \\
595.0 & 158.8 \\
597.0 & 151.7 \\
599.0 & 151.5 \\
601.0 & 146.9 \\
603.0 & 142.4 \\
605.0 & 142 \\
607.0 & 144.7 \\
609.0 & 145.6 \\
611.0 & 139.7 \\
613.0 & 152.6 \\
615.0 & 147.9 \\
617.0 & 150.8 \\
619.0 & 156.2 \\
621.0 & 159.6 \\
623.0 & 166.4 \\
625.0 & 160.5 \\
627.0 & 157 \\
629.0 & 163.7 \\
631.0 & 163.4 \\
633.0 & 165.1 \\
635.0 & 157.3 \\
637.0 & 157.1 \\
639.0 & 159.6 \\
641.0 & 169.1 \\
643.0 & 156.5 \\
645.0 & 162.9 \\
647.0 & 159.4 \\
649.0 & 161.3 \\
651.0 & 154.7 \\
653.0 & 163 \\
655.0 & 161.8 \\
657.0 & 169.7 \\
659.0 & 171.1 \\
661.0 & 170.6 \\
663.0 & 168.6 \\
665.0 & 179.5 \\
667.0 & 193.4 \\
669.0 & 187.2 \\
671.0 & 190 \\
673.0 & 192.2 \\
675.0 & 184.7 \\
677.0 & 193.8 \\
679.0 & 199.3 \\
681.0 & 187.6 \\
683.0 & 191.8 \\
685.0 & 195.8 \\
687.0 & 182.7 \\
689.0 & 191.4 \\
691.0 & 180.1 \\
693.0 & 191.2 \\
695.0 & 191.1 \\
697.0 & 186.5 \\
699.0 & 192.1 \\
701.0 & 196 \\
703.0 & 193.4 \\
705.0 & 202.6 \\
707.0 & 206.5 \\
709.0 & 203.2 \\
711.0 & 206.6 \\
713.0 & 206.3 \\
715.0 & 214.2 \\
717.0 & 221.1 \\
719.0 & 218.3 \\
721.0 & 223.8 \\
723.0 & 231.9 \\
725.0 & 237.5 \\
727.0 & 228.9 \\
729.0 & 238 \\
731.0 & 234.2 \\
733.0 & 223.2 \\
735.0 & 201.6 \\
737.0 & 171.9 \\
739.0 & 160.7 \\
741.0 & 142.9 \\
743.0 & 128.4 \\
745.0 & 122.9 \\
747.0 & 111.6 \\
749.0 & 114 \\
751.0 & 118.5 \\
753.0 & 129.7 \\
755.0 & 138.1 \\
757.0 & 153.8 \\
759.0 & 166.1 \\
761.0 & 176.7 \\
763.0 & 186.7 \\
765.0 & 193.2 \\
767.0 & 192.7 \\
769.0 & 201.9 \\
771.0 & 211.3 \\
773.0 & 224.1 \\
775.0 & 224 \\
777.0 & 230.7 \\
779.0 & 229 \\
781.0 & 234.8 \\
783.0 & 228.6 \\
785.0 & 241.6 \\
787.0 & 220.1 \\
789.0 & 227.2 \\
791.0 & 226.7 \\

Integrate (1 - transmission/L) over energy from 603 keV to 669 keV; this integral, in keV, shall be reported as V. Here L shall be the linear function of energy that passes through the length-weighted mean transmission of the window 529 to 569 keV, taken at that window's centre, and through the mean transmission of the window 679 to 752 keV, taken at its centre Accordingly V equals 5.57 keV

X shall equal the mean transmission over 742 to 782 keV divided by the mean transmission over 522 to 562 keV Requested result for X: 1.10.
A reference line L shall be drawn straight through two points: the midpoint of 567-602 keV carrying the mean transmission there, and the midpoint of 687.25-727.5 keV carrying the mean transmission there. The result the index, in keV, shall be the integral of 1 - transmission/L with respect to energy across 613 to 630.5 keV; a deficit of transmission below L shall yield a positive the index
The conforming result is 1.2 keV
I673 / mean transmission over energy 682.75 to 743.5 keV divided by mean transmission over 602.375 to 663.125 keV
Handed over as 1.3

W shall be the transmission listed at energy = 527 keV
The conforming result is 162.6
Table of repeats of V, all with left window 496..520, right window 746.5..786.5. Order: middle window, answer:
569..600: 5.4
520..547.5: 4.4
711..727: -3.0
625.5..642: 2.2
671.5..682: -0.3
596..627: 5.9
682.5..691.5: -0.1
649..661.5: 1.5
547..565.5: 2.4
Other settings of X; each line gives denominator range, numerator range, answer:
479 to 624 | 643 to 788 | 1.19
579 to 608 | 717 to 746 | 1.32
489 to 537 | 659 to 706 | 1.09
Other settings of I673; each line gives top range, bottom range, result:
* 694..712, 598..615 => 1.35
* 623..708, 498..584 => 1.08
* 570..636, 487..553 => 0.91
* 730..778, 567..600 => 1.13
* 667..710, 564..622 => 1.27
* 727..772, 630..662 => 1.05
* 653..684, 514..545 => 1.17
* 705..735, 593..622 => 1.47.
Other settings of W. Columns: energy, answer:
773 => 224.1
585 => 147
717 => 221.1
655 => 161.8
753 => 129.7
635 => 157.3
